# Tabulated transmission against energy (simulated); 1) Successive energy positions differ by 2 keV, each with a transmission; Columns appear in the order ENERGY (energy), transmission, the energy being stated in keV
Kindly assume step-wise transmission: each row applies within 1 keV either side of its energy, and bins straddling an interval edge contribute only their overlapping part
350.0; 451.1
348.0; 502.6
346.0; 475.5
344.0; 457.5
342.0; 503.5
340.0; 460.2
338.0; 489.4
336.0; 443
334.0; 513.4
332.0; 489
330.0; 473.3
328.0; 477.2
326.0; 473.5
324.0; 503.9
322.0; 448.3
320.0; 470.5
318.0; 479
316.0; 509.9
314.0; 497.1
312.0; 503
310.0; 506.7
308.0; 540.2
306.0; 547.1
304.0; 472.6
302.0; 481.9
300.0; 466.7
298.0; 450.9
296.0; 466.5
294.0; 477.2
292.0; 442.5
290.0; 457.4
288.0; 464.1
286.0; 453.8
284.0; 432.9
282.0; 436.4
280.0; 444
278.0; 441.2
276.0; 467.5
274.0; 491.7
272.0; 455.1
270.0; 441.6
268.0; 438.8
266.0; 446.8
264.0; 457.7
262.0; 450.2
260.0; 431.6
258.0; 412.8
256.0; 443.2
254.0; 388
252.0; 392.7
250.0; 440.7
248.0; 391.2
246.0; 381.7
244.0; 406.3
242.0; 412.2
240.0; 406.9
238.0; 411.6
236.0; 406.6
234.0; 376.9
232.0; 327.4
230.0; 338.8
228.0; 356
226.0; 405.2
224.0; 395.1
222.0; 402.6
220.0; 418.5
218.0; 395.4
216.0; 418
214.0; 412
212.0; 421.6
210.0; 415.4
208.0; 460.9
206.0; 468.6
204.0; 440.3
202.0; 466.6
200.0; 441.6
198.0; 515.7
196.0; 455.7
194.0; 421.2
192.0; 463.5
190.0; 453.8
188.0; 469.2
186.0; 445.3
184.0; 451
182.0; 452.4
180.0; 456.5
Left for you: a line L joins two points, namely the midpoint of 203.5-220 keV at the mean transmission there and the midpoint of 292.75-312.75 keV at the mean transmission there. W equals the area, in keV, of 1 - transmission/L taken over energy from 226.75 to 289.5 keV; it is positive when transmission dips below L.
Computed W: 5.4 keV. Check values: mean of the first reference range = 428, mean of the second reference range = 491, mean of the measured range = 421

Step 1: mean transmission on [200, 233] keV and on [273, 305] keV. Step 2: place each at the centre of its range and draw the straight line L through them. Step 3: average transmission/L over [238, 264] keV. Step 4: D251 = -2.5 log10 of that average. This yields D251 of 0.048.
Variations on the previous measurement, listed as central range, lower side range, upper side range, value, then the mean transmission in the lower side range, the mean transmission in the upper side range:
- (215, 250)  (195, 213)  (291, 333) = 0.18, 454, 485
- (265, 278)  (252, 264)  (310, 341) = -0.05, 425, 483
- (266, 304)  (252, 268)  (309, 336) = -0.01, 431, 486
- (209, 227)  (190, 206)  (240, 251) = 0.07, 458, 406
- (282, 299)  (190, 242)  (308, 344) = 0.02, 418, 486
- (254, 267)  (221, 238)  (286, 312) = -0.03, 378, 481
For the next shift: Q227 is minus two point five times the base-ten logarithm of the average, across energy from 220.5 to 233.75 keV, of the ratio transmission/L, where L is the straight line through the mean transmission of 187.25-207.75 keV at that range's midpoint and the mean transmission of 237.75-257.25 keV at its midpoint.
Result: 0.15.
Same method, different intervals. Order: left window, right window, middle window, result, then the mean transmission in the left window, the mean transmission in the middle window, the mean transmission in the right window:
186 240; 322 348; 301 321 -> -0.07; 422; 501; 480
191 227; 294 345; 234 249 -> 0.12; 434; 401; 485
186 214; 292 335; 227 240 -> 0.23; 452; 372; 487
